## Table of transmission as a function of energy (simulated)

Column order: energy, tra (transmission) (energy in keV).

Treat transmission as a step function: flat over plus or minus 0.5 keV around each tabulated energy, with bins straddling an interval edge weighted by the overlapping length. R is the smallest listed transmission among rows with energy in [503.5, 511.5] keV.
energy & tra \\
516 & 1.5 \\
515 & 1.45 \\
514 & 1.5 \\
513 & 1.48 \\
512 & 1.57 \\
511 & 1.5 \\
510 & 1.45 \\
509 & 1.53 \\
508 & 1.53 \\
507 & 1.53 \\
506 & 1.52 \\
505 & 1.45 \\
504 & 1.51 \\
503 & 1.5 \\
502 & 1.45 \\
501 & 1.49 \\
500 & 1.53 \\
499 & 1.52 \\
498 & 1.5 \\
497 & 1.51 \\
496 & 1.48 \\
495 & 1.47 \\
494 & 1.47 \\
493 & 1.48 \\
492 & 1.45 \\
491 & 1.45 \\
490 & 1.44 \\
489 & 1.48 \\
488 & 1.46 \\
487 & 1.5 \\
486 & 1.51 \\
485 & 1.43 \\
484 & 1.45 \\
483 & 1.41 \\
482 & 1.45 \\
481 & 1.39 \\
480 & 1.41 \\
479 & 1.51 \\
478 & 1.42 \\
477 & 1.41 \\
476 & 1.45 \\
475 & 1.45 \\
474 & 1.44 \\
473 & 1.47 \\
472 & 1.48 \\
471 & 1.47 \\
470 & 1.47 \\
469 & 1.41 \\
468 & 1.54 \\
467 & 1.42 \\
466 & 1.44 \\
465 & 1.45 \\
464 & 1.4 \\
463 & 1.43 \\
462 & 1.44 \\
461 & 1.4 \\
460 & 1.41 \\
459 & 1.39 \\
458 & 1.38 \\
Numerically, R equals 1.45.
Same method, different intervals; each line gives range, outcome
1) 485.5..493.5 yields 1.44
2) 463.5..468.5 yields 1.4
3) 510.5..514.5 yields 1.48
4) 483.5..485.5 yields 1.43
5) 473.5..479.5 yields 1.41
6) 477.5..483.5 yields 1.39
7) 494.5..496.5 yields 1.47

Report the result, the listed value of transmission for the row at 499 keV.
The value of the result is 1.52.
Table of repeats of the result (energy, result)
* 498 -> 1.5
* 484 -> 1.45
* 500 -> 1.53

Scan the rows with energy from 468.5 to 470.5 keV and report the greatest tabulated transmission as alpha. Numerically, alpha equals 1.47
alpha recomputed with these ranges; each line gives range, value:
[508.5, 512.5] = 1.57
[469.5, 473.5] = 1.48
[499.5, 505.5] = 1.53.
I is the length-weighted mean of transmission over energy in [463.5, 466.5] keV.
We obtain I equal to 1.43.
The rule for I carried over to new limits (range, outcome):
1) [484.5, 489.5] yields 1.48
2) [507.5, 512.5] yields 1.52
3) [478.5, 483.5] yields 1.43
